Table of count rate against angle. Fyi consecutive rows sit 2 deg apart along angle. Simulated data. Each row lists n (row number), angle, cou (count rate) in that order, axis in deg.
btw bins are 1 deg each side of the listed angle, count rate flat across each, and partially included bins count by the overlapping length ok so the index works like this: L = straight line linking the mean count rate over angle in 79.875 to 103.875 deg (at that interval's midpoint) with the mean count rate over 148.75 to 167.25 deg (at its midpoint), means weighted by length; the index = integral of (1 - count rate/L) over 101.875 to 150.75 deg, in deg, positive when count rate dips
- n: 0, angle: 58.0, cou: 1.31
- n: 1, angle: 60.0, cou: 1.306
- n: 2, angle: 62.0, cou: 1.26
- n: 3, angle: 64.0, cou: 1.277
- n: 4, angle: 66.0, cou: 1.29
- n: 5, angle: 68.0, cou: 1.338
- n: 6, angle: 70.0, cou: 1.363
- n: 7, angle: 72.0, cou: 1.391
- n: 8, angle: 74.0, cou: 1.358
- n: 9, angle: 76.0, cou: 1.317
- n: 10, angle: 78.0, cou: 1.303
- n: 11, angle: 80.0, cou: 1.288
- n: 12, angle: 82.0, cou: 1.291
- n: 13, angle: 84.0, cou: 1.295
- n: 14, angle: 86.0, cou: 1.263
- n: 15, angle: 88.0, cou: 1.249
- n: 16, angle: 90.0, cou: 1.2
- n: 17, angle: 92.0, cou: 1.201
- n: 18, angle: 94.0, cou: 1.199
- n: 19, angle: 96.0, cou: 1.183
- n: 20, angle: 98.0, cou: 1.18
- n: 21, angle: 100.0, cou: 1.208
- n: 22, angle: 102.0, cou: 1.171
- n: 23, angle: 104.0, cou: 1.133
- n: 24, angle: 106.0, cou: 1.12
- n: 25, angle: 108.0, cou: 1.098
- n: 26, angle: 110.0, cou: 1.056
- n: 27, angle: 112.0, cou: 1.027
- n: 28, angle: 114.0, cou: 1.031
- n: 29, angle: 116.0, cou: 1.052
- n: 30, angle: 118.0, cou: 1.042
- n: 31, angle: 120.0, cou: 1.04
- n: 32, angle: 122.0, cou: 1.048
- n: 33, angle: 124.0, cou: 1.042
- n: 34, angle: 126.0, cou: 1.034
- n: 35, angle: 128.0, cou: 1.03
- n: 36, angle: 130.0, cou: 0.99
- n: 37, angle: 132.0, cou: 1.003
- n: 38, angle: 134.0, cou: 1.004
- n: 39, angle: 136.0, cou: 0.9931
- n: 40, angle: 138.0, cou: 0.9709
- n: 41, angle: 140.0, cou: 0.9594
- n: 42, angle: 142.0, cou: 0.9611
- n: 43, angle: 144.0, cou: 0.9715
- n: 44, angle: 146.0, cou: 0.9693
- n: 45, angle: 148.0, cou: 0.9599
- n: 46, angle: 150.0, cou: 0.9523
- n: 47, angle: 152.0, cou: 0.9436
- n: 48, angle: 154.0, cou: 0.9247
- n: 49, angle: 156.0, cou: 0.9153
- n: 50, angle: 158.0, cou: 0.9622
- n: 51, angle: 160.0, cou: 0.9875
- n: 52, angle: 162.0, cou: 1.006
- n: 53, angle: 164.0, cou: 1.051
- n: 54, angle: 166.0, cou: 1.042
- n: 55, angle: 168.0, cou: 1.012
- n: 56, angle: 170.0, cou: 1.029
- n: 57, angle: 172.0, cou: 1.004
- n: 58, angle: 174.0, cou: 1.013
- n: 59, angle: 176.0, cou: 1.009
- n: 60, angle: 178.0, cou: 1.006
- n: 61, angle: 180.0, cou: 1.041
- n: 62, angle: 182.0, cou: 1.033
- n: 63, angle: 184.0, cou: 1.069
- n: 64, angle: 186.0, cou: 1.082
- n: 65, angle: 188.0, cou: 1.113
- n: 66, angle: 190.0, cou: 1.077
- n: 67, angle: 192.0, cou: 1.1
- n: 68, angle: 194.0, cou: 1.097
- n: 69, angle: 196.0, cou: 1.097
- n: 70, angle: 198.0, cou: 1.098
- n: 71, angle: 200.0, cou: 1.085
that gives 3.12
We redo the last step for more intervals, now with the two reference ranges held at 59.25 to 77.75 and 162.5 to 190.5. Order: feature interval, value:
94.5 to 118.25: 2.2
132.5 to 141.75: 1.3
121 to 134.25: 1.6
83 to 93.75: 0.3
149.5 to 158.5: 1.3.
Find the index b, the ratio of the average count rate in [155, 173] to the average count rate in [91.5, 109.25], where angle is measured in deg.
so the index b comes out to 0.9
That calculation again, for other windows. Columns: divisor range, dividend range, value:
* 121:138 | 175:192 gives 1.04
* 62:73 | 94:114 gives 0.85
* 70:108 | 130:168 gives 0.79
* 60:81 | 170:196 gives 0.80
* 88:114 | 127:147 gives 0.86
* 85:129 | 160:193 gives 0.93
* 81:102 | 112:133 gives 0.84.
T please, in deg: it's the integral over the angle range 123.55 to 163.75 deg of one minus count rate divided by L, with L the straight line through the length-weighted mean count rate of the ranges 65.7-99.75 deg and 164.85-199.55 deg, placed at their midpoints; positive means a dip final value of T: 5.7 deg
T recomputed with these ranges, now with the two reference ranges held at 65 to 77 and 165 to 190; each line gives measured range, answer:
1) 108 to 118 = 1.4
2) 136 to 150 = 2.1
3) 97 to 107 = 0.7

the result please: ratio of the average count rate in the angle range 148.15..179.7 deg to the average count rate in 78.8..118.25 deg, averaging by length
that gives 0.8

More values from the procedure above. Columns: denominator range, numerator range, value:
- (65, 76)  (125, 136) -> 0.75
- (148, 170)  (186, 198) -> 1.12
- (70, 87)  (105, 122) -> 0.80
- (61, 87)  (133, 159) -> 0.73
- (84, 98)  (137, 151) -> 0.79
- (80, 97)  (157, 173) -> 0.82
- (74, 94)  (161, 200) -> 0.83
